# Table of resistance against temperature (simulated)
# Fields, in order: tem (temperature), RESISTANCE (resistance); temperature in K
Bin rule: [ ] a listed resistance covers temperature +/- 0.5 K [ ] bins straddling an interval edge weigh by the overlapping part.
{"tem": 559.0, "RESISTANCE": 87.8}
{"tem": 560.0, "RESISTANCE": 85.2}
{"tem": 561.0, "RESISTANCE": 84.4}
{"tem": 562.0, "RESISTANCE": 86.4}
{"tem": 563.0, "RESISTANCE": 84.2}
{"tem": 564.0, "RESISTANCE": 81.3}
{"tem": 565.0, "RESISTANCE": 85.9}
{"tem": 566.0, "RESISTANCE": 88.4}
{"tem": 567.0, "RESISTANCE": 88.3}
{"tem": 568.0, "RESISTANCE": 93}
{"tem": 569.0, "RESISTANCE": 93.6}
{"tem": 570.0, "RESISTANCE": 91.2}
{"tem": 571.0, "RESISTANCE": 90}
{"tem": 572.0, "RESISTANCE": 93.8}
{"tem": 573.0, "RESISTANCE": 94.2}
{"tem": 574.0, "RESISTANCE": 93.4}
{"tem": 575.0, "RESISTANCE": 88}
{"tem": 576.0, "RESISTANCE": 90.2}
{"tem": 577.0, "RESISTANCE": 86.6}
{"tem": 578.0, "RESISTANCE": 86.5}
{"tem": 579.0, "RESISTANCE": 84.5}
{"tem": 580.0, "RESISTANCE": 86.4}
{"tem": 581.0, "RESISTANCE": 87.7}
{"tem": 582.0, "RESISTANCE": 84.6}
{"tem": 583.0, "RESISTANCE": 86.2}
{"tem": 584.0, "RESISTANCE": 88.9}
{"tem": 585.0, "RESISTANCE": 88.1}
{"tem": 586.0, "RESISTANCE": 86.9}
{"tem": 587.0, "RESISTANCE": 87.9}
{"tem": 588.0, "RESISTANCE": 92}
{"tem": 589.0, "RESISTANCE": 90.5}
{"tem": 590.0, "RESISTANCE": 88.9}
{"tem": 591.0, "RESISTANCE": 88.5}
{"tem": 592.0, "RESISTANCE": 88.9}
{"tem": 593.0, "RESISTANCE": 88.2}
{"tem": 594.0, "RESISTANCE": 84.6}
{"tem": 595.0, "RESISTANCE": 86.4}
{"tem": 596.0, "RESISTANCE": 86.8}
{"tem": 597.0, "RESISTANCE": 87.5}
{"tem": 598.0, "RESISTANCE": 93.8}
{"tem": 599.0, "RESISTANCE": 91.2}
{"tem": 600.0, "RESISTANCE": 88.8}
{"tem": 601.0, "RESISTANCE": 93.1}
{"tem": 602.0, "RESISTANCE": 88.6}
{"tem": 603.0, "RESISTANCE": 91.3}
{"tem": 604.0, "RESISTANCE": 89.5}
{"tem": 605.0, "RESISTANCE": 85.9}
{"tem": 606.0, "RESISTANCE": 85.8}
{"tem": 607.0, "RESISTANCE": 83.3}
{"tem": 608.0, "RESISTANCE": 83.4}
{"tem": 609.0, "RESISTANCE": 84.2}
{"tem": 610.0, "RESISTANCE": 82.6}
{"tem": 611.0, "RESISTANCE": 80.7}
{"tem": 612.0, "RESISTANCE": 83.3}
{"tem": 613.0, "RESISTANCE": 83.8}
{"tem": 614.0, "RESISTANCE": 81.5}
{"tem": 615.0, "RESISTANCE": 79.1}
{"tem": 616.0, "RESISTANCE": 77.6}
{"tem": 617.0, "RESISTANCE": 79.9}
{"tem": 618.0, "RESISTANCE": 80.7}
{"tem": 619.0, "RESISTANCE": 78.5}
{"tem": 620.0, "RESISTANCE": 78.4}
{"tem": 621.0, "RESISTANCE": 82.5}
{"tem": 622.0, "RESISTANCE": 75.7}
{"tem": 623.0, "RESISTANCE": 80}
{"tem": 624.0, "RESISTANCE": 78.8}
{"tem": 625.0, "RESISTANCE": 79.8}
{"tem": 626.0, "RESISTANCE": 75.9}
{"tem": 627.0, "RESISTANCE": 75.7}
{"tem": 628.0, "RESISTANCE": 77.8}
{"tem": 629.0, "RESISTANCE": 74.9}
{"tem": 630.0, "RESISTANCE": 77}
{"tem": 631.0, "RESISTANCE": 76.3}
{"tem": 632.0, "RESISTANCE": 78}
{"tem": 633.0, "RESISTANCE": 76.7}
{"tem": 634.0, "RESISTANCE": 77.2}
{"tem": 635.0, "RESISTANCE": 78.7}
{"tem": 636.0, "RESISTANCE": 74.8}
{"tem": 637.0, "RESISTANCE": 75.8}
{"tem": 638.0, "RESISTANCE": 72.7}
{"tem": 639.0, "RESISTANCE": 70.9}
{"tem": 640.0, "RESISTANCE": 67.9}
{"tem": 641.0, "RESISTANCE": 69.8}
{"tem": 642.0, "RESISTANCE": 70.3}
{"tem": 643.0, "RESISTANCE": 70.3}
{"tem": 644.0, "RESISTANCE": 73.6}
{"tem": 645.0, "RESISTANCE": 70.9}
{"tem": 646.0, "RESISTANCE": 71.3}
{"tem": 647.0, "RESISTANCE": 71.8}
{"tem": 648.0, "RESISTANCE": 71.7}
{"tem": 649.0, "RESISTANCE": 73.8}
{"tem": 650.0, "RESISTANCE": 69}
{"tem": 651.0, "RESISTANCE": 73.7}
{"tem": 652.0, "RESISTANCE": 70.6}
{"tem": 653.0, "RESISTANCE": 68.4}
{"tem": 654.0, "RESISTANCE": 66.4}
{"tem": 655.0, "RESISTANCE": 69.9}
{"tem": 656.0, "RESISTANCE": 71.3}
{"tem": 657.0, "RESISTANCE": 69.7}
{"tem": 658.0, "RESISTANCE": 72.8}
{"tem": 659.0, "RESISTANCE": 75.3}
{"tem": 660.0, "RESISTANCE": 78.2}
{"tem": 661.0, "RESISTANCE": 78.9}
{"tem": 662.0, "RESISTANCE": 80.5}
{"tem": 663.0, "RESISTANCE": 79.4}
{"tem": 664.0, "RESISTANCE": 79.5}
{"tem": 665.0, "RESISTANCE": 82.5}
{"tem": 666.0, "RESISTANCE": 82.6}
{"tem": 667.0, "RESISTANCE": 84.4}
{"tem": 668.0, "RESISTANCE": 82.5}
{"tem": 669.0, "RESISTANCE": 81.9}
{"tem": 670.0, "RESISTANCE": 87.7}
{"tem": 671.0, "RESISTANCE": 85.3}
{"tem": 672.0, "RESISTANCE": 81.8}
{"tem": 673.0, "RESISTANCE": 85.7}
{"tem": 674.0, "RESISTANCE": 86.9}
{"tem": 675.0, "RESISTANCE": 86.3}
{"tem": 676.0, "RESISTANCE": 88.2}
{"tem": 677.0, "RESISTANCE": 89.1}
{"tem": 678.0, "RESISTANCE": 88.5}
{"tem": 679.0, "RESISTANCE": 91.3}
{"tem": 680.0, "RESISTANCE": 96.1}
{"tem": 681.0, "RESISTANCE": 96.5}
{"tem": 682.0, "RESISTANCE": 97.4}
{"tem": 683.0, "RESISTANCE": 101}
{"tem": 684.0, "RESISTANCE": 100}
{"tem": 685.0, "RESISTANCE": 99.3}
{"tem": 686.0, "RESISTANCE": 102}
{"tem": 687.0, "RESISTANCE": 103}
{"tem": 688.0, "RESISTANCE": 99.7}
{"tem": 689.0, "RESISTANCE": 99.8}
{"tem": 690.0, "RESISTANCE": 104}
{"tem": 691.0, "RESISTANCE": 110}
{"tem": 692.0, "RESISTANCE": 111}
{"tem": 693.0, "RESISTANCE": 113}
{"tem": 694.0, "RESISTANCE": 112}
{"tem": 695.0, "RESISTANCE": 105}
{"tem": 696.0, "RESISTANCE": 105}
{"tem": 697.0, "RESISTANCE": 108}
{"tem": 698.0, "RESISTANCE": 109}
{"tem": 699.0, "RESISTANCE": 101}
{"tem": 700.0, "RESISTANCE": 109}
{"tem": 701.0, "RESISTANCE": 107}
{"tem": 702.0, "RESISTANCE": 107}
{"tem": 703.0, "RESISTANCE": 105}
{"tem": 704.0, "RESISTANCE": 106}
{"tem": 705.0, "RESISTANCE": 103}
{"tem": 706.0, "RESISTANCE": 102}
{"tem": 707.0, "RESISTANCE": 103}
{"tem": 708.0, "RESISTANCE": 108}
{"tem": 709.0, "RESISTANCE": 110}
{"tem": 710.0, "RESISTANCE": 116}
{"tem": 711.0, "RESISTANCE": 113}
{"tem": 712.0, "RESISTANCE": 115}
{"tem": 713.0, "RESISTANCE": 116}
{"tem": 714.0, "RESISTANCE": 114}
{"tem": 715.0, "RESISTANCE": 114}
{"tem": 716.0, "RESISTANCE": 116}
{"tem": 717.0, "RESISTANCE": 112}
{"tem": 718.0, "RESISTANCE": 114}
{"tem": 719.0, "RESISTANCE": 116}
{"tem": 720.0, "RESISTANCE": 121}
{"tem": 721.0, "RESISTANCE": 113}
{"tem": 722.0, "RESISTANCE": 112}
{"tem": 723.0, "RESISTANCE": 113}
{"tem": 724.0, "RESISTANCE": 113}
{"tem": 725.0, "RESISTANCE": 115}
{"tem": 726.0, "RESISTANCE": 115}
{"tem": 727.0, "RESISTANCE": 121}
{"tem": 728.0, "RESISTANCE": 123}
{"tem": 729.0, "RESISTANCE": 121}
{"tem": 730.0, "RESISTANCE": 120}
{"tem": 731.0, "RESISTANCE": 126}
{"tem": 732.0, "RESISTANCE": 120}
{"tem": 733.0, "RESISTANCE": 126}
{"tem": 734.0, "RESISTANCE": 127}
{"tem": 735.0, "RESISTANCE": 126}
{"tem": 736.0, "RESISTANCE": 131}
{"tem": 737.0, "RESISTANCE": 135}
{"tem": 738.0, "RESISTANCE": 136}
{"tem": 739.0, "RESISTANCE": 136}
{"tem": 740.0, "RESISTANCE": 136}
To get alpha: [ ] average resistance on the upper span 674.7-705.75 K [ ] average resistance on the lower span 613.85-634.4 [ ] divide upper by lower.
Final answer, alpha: 1.3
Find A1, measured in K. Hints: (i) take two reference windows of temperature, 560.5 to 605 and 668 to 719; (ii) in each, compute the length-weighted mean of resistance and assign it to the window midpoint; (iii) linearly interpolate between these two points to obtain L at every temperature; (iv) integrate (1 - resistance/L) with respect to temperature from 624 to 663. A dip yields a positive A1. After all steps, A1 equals 9.0 K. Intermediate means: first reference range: 88.6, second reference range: 102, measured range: 73.8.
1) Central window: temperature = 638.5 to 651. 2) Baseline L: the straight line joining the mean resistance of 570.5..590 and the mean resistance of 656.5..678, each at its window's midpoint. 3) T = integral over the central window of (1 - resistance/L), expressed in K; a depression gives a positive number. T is 1.9 K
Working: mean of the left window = 88.8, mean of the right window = 82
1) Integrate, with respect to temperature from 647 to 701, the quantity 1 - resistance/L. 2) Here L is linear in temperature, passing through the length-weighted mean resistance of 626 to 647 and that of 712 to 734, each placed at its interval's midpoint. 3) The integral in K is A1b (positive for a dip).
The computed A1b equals 2.5 K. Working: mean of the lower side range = 74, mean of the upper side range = 117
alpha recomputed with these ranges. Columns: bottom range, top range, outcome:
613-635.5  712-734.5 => 1.50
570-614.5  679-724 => 1.23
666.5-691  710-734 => 1.26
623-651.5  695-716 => 1.46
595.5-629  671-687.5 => 1.12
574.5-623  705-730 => 1.33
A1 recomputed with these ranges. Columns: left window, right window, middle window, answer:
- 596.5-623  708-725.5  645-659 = 3.65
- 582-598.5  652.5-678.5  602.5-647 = 3.38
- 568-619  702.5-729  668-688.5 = 2.51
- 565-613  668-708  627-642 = 2.96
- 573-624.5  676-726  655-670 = 3.08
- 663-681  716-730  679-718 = -1.87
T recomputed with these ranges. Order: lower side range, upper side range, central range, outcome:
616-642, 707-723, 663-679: 1.6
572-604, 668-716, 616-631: 2.4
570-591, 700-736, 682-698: 0.7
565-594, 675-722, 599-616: 1.4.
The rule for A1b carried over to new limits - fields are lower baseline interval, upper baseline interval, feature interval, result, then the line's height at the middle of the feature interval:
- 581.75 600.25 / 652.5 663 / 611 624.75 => 0.4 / 82.4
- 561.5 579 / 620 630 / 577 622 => -1.5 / 83.1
